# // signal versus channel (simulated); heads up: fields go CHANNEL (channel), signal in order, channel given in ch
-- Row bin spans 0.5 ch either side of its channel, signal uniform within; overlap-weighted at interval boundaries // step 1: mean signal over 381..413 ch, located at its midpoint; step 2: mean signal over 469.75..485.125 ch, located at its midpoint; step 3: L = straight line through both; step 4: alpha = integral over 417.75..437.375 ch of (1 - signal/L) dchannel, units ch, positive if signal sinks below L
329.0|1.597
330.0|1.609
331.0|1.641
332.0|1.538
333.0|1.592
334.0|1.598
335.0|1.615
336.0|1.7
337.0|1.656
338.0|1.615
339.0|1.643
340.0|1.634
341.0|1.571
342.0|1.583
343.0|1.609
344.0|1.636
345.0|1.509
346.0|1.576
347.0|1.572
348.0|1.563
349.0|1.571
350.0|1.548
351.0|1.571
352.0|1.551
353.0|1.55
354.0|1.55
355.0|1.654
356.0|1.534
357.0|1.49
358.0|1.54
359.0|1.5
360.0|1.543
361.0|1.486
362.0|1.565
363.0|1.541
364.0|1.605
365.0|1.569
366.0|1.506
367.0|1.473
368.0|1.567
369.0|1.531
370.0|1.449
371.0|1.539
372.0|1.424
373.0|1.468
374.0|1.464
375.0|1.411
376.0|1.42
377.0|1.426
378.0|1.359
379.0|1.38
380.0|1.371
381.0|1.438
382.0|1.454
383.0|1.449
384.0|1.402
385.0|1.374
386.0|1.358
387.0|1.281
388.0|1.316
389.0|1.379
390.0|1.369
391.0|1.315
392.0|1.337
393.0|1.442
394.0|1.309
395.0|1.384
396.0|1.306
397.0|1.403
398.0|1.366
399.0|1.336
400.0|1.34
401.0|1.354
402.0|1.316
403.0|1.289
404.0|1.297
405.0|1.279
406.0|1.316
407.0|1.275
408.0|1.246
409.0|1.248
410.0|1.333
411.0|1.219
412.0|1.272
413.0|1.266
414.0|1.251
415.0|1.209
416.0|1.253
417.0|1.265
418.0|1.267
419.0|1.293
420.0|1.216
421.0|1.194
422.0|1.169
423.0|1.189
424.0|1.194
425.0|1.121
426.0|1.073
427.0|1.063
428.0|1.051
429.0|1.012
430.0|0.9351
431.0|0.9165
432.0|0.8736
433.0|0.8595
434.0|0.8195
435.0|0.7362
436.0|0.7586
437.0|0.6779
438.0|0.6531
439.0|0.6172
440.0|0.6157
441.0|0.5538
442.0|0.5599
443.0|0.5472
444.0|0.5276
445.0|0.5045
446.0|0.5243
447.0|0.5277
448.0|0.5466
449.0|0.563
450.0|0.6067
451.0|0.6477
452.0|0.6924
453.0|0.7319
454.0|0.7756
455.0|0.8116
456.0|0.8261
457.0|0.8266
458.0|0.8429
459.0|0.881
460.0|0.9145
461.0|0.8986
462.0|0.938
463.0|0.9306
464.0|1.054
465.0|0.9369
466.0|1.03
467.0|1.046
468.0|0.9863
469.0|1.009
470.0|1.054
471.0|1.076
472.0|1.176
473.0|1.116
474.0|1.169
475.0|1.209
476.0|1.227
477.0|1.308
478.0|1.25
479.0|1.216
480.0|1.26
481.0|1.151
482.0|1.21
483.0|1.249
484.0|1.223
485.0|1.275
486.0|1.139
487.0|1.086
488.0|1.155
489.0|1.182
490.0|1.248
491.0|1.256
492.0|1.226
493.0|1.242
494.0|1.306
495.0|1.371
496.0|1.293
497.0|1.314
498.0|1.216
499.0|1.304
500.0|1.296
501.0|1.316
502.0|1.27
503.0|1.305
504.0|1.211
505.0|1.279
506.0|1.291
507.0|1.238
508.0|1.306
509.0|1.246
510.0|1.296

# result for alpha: 4.0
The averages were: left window 1.33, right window 1.2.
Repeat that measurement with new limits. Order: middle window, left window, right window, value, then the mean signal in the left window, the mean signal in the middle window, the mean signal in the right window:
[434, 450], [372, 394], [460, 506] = 8.4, 1.39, 0.602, 1.18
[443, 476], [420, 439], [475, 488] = 7.7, 0.959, 0.857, 1.21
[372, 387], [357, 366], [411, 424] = 0.3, 1.54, 1.41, 1.23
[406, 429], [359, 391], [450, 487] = 0.9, 1.45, 1.21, 1.03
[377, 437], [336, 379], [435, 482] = -1.0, 1.54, 1.23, 0.867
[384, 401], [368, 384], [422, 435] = -0.6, 1.44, 1.35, 1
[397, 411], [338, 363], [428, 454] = -3.5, 1.57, 1.31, 0.689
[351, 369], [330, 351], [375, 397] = -0.5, 1.6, 1.54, 1.38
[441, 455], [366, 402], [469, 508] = 7.5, 1.4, 0.603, 1.23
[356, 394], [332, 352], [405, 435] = -1.1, 1.6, 1.45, 1.15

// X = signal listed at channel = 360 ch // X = 1.543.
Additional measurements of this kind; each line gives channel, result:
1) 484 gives 1.223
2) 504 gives 1.211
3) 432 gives 0.8736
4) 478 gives 1.25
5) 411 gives 1.219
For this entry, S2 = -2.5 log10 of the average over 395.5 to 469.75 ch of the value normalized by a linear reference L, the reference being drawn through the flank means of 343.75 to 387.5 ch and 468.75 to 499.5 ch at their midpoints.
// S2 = 0.33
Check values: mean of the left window 1.49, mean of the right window 1.21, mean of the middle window 0.987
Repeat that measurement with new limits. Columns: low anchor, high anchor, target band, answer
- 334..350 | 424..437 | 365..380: -0.067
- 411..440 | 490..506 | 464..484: 0.056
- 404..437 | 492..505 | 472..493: 0.039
